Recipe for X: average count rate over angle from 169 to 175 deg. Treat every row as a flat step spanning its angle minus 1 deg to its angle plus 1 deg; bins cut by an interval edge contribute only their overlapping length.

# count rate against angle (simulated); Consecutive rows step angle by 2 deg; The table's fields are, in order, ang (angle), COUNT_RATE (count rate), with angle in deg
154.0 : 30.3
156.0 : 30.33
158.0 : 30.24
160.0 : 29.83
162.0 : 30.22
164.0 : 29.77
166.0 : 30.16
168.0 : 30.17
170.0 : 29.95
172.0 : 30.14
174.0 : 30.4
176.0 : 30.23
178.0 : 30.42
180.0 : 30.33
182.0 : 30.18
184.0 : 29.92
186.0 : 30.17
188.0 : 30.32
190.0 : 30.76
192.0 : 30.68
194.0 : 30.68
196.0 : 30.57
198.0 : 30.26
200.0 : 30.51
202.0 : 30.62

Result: 30.2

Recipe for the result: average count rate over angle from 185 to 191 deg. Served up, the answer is 30.4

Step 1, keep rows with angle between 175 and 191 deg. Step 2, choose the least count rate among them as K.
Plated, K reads 29.92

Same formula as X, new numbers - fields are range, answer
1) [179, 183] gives 30.3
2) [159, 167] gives 30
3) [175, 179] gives 30.3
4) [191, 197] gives 30.6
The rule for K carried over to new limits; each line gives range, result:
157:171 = 29.77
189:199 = 30.26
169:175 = 29.95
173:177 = 30.23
